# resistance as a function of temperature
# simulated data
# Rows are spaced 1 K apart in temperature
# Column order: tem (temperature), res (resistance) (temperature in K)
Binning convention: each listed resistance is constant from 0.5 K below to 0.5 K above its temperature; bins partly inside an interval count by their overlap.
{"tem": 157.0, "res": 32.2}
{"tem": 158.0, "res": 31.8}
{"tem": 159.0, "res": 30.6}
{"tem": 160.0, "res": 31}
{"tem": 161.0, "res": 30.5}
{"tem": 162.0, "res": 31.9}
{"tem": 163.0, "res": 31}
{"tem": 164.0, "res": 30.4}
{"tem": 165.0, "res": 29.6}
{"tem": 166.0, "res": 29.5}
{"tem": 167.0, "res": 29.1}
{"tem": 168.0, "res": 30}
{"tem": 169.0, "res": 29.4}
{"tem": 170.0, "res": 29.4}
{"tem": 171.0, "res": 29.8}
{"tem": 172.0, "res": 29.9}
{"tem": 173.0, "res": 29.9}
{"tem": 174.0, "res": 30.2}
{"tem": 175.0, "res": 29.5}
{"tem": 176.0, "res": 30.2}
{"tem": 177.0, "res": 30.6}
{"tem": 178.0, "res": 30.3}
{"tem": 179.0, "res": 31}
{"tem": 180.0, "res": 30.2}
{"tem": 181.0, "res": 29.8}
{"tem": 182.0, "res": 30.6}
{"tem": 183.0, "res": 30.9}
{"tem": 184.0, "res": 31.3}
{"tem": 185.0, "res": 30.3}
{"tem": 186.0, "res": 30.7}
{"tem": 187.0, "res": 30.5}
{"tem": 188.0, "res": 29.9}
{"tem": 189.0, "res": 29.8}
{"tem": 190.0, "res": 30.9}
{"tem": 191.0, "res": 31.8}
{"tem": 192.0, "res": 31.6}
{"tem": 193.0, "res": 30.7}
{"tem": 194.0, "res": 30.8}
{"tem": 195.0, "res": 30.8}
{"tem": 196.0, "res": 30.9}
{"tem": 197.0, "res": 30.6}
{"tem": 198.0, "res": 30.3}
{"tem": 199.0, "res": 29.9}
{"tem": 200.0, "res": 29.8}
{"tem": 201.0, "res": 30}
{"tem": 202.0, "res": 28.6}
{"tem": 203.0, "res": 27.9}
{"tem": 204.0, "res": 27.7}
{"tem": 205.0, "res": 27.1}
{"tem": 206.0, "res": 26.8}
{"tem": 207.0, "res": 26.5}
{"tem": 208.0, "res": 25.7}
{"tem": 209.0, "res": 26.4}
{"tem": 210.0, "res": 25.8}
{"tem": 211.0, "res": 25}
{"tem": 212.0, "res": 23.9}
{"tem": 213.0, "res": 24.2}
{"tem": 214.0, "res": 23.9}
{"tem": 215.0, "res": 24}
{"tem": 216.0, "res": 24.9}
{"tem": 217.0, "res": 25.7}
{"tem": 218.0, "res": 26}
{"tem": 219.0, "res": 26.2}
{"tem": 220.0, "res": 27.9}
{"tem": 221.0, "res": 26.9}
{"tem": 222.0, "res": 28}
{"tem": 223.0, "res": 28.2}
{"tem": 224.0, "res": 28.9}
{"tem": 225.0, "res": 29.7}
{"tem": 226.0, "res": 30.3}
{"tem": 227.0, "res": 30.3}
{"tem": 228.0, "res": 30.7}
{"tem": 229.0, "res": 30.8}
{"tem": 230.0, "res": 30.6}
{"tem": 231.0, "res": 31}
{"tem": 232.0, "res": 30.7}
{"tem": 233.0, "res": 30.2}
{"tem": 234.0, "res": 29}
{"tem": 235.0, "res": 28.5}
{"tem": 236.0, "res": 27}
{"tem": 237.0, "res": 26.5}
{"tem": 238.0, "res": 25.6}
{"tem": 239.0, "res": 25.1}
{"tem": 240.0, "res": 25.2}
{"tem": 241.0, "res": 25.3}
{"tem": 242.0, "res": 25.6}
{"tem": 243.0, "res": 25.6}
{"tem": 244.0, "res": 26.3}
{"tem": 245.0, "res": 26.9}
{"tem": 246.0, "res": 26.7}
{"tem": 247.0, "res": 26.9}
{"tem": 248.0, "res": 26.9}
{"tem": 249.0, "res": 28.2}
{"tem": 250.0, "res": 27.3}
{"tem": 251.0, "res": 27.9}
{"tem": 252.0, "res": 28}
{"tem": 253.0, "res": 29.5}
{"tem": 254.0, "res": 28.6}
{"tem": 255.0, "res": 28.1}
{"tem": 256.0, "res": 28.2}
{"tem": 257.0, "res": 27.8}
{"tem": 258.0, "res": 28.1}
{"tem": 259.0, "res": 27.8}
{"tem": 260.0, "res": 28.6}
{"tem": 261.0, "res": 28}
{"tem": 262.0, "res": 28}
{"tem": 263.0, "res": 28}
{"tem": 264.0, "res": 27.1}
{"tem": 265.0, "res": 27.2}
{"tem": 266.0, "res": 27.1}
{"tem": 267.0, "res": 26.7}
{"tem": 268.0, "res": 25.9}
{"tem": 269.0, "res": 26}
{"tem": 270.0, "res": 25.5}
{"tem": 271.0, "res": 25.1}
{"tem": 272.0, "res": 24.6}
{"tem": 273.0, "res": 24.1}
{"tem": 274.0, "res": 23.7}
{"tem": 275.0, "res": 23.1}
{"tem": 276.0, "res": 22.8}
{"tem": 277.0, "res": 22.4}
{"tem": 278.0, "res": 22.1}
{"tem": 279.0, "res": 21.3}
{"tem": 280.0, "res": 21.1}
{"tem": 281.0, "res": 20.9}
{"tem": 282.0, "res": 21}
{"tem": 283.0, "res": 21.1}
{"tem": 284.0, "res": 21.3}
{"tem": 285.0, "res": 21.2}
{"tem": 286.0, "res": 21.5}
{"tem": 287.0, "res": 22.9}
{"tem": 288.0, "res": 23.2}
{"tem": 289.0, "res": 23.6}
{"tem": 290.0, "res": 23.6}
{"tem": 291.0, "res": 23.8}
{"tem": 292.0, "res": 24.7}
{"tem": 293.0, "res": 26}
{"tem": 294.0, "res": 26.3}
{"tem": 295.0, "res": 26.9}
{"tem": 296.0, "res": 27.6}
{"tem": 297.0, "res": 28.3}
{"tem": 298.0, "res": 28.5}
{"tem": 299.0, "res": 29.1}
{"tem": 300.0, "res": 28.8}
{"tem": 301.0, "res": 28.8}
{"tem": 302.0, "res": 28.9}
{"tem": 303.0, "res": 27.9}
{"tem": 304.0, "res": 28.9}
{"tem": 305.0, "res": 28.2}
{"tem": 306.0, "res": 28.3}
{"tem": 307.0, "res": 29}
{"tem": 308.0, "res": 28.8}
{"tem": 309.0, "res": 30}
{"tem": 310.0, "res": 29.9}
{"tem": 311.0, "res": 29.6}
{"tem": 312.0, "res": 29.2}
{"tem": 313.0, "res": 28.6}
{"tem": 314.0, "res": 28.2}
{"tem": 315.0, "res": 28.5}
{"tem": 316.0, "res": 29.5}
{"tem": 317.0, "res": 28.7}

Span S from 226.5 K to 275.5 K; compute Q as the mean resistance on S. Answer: 27.3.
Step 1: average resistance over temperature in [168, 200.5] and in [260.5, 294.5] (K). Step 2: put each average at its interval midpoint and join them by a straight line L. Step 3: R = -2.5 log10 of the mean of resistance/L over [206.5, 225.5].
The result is 0.08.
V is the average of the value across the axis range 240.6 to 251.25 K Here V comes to 26.7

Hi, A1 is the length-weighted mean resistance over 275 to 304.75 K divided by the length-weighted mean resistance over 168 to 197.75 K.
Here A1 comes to 0.81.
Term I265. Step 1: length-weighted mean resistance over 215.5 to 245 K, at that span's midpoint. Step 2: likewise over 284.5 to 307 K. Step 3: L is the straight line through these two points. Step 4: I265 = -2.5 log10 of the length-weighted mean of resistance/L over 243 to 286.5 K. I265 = 0.06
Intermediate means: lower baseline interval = 27.8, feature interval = 25.5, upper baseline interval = 26.3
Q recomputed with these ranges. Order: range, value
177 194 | 30.6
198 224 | 26.8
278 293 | 22.4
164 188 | 30.1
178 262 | 28.3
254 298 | 25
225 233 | 30.5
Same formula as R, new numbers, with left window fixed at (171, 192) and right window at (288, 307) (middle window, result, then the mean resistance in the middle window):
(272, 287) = 0.24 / 22.1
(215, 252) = 0.05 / 27.7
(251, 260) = 0.00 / 28.3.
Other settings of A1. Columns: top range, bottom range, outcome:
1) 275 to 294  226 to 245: 0.81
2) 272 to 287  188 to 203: 0.73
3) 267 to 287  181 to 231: 0.80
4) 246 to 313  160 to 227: 0.91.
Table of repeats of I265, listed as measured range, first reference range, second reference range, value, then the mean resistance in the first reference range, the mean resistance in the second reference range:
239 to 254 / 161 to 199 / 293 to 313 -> 0.10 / 30.4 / 28.5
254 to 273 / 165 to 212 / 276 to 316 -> 0.00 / 29.5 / 25.9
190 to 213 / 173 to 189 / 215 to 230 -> 0.03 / 30.4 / 28.1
